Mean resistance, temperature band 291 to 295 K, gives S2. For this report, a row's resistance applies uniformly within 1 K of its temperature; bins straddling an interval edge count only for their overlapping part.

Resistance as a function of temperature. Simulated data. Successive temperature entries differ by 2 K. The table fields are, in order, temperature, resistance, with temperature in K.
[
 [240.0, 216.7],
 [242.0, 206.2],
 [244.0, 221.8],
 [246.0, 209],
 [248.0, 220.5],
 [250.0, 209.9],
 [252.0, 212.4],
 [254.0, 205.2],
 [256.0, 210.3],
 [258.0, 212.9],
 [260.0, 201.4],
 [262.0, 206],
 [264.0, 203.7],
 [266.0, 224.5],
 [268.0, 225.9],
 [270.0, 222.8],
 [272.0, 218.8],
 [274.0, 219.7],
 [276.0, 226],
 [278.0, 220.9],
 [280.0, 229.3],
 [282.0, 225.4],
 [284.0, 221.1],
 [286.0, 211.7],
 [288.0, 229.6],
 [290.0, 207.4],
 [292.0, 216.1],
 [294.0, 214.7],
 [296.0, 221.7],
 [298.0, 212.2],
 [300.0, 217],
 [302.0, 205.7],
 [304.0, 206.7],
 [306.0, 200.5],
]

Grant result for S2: 215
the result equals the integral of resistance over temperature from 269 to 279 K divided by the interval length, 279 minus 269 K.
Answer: 222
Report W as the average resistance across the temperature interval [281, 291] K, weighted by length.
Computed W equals 219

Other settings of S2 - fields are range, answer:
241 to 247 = 212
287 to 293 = 218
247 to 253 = 214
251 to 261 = 208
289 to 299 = 214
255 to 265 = 207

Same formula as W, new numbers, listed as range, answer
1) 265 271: 224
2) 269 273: 221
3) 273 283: 224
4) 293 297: 218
